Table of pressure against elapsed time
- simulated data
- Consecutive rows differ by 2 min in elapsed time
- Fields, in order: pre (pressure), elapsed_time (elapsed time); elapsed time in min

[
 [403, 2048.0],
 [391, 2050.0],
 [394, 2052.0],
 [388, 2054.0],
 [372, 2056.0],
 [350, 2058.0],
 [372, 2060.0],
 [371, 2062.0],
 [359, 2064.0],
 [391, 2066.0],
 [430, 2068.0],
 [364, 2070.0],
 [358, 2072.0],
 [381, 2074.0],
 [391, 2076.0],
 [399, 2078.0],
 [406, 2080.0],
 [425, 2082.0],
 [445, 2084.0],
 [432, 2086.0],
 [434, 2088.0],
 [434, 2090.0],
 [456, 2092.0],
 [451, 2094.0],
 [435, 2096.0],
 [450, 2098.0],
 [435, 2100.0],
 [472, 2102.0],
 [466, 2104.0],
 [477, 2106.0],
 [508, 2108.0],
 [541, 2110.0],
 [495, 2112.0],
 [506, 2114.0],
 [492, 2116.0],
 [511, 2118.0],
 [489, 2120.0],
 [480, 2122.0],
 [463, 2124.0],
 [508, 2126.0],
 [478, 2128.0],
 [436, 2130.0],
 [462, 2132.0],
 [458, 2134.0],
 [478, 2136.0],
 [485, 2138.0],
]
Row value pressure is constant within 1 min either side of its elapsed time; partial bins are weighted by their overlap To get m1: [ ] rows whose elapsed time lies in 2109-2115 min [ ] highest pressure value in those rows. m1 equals 541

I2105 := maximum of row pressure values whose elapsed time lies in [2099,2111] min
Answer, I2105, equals 541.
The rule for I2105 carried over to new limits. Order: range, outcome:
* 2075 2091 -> 445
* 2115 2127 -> 511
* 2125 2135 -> 508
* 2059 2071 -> 430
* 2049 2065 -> 394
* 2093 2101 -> 451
